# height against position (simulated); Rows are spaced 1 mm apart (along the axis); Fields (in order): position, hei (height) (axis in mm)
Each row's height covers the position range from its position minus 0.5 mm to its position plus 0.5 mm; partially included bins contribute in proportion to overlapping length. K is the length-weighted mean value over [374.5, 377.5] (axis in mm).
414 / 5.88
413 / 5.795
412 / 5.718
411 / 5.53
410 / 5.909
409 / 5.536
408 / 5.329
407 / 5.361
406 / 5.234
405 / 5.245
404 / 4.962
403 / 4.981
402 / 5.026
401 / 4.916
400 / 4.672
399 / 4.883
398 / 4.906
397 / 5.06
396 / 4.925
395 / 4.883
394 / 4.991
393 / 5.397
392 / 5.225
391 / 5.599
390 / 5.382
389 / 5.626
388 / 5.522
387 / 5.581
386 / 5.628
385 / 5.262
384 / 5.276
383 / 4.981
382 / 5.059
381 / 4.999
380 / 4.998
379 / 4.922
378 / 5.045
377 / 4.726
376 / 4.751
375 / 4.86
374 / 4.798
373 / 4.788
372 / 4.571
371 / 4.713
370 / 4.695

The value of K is 4.78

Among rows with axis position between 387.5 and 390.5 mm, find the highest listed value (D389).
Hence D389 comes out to 5.626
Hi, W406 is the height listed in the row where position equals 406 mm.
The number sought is 5.234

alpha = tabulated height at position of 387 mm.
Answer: 5.581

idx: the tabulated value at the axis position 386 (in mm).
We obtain 5.628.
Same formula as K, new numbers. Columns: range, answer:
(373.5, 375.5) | 4.83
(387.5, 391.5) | 5.53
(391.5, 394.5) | 5.2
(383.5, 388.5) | 5.45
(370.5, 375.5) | 4.75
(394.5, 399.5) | 4.93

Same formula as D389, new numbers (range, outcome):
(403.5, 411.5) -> 5.909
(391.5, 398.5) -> 5.397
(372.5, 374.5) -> 4.798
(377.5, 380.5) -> 5.045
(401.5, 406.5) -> 5.245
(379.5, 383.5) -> 5.059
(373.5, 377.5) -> 4.86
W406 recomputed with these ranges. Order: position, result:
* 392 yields 5.225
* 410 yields 5.909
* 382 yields 5.059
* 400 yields 4.672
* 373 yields 4.788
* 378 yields 5.045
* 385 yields 5.262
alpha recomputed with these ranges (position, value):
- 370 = 4.695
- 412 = 5.718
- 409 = 5.536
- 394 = 4.991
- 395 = 4.883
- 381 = 4.999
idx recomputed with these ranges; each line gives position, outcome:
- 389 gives 5.626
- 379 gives 4.922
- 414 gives 5.88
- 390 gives 5.382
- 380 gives 4.998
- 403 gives 4.981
